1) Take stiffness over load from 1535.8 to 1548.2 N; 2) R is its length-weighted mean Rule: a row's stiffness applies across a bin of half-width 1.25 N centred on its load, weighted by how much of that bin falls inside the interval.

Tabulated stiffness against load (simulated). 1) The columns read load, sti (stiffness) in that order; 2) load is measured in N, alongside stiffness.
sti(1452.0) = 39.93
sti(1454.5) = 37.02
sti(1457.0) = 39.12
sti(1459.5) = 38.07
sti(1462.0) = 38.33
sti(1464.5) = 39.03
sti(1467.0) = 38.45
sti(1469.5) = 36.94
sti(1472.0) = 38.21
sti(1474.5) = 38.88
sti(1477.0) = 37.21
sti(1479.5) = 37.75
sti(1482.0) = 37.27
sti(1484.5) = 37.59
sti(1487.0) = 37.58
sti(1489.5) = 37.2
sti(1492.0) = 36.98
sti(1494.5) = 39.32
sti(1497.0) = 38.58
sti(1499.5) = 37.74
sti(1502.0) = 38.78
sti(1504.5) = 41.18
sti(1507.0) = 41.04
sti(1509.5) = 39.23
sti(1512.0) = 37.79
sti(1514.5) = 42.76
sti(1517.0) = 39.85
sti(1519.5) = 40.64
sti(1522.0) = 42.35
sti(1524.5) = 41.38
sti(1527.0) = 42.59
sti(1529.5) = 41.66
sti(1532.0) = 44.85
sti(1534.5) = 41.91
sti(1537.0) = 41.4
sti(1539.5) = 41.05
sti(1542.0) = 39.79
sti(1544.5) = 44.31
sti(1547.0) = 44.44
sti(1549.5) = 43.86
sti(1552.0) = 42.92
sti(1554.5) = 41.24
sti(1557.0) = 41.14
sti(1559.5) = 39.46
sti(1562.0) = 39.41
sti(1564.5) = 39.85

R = 42.2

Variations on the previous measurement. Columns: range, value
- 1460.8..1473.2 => 38.2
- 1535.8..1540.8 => 41.2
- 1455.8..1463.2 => 38.5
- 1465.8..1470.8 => 37.7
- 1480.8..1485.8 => 37.4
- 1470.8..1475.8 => 38.5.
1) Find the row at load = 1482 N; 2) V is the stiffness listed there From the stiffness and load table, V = 37.27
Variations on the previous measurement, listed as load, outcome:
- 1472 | 38.21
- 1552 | 42.92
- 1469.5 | 36.94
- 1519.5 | 40.64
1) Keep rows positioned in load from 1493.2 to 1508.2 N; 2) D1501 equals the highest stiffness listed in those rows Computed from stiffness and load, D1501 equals 41.18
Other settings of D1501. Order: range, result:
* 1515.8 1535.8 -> 44.85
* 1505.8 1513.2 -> 41.04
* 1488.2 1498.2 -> 39.32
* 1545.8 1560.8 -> 44.44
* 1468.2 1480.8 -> 38.88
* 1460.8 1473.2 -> 39.03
